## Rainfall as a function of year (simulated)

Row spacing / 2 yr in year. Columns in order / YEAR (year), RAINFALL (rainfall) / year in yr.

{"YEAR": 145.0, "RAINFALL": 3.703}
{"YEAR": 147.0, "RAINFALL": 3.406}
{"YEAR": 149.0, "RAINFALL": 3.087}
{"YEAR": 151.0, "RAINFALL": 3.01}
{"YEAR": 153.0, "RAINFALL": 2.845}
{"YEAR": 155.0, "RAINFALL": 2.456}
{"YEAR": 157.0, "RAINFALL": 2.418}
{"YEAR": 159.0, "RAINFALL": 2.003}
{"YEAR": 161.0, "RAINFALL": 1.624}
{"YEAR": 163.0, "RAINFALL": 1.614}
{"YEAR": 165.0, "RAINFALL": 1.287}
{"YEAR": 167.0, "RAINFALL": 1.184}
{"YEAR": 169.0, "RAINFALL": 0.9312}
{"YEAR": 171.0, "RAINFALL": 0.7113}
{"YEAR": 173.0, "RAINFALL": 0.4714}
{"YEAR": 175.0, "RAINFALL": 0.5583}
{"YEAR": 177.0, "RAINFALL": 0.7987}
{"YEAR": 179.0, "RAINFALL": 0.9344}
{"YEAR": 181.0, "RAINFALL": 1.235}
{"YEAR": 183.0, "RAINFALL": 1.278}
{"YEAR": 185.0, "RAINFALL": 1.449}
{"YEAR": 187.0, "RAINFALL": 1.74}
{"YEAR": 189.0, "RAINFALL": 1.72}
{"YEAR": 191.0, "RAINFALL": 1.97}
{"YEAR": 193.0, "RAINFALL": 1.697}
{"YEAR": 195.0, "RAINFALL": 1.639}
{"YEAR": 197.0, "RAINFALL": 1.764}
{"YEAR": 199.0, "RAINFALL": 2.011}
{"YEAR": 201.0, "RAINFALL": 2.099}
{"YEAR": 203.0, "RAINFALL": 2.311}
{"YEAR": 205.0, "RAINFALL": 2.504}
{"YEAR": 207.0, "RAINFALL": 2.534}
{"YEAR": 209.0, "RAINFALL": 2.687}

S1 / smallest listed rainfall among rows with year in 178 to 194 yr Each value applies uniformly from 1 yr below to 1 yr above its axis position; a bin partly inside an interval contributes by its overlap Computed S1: 0.9344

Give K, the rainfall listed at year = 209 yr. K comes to 2.687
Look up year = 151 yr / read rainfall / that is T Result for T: 3.01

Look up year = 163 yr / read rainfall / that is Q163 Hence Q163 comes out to 1.614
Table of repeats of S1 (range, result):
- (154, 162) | 1.624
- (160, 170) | 0.9312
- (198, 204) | 2.011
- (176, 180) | 0.7987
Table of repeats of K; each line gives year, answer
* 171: 0.7113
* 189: 1.72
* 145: 3.703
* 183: 1.278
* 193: 1.697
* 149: 3.087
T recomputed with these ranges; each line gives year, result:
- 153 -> 2.845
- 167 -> 1.184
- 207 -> 2.534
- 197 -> 1.764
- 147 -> 3.406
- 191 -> 1.97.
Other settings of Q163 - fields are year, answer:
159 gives 2.003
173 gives 0.4714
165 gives 1.287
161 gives 1.624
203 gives 2.311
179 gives 0.9344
